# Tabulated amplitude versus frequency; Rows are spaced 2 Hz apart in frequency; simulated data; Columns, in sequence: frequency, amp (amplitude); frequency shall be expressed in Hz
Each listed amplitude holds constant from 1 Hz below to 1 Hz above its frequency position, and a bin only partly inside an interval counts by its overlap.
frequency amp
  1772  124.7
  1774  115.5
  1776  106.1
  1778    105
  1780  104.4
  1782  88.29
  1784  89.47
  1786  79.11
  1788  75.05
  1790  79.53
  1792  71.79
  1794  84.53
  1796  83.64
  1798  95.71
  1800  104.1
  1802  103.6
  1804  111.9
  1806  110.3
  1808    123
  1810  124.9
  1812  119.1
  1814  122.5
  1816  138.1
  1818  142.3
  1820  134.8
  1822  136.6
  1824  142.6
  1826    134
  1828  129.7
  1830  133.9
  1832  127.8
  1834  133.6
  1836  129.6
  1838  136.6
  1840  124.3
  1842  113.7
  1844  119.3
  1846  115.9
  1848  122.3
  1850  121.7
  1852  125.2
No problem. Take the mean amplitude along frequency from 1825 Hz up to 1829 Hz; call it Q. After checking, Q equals 132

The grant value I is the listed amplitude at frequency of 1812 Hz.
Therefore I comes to 119.1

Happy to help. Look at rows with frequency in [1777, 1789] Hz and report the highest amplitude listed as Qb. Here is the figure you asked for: 105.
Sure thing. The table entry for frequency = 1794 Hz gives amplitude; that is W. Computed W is 84.53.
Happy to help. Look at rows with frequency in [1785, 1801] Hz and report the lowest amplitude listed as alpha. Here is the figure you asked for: 71.79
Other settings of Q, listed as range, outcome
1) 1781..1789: 83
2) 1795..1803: 96.8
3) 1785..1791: 77.9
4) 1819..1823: 136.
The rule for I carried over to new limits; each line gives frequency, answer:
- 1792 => 71.79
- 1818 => 142.3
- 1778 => 105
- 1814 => 122.5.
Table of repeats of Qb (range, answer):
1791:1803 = 104.1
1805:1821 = 142.3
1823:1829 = 142.6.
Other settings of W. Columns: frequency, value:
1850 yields 121.7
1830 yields 133.9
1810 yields 124.9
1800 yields 104.1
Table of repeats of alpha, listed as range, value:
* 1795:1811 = 83.64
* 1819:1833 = 127.8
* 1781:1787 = 79.11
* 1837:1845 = 113.7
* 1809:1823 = 119.1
